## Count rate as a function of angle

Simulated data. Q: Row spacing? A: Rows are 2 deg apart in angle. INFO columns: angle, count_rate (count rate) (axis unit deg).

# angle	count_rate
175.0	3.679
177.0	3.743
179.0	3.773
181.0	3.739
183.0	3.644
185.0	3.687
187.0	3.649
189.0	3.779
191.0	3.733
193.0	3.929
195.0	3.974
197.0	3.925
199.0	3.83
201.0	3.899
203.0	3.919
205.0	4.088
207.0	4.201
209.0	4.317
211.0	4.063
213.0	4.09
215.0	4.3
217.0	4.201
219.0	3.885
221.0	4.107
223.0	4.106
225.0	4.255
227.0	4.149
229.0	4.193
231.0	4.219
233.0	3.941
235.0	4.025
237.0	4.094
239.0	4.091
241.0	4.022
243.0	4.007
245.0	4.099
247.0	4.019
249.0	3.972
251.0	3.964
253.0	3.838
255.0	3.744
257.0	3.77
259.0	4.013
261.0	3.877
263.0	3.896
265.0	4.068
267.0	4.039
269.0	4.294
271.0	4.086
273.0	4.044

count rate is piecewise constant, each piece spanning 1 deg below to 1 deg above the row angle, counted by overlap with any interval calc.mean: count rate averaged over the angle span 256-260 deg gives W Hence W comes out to 3.89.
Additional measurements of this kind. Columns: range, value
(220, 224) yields 4.11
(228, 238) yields 4.09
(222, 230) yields 4.18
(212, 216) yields 4.2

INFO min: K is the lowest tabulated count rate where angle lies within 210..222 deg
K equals 3.885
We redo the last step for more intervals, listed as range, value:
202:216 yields 3.919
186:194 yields 3.649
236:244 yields 4.007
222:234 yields 3.941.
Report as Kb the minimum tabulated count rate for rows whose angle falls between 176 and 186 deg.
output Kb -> 3.644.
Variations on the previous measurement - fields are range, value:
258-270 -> 3.877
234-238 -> 4.025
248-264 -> 3.744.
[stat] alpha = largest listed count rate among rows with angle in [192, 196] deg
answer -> 3.974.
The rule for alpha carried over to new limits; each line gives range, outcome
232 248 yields 4.099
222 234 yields 4.255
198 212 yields 4.317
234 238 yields 4.094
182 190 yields 3.779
